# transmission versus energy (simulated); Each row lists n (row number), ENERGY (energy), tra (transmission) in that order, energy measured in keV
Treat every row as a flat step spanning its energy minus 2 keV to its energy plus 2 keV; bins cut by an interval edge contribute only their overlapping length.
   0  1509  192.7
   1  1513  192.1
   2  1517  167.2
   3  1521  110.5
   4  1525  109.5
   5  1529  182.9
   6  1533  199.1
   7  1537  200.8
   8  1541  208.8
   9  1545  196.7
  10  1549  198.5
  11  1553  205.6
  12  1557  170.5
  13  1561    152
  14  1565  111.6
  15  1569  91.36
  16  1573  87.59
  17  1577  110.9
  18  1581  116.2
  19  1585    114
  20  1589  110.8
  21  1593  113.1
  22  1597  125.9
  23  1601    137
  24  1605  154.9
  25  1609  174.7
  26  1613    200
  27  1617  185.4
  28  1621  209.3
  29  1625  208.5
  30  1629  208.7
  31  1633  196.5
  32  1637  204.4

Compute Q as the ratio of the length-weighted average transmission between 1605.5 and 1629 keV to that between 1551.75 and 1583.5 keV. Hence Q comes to 1.51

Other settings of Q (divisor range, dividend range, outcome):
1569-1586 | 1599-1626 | 1.72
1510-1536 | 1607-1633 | 1.21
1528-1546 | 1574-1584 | 0.56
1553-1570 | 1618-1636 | 1.44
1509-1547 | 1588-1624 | 0.91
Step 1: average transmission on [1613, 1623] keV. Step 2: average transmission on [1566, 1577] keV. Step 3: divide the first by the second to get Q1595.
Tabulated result 2.07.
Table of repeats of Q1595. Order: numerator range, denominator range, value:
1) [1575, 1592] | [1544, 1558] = 0.58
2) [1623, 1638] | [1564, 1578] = 2.07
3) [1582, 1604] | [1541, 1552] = 0.61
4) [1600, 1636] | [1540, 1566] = 1.05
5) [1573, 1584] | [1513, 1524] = 0.75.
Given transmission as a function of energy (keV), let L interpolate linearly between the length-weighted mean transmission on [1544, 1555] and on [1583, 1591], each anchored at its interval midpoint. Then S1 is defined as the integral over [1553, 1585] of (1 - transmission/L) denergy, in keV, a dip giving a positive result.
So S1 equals 6.25 keV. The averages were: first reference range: 201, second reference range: 112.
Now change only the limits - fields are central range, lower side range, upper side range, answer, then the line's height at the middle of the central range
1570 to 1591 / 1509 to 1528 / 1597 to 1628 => 7.7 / 170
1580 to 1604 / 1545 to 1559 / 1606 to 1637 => 9.1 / 195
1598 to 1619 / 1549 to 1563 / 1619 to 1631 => 3.5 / 202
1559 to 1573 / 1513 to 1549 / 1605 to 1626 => 5.2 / 181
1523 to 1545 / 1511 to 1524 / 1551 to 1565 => -3.2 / 159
